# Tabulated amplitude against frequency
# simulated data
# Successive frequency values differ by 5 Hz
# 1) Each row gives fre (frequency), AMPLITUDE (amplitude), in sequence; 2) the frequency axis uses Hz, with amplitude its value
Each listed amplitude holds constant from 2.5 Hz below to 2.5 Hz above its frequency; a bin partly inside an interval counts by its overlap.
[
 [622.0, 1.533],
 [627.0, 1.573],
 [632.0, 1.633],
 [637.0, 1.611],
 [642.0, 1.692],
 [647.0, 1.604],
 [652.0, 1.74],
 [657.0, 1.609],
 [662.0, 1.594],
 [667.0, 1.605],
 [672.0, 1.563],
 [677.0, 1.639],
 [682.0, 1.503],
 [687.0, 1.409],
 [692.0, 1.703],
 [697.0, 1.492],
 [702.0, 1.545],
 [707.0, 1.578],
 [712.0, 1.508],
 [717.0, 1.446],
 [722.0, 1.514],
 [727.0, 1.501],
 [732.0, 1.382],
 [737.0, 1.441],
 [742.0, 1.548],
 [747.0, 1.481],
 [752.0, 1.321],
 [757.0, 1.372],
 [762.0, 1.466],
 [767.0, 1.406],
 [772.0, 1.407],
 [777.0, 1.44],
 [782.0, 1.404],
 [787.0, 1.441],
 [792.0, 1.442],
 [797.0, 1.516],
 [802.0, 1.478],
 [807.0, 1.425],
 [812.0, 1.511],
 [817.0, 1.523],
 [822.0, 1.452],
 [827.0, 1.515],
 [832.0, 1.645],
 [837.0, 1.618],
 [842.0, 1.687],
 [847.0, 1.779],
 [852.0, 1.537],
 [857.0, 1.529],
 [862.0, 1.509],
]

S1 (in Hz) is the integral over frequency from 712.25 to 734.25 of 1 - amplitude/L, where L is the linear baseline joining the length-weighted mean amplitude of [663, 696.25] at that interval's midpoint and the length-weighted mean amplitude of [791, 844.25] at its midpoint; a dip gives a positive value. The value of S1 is 1.3 Hz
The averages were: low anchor 1.57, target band 1.47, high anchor 1.53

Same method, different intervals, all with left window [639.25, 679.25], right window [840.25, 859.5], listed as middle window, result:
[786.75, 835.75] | 3.9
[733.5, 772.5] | 4.8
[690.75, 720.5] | 1.7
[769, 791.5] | 2.8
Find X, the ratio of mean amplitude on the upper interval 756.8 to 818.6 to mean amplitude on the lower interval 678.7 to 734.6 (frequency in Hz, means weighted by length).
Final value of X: 0.96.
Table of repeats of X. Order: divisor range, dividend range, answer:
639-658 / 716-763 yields 0.87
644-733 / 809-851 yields 1.02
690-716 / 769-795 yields 0.92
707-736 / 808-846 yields 1.06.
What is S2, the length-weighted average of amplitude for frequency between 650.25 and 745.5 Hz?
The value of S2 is 1.54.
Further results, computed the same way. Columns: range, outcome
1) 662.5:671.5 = 1.59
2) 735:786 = 1.43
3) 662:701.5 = 1.56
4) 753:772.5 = 1.41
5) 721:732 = 1.48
